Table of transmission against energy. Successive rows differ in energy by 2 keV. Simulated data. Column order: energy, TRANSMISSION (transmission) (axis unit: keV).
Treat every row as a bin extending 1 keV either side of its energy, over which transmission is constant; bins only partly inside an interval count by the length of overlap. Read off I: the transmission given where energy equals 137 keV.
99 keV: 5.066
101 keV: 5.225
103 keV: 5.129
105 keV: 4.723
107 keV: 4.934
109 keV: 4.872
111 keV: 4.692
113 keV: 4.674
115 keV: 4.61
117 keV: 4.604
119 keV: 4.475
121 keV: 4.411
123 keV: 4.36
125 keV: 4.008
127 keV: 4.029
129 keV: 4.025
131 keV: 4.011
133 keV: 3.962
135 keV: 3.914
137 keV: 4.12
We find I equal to 4.12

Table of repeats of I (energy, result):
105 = 4.723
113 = 4.674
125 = 4.008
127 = 4.029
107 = 4.934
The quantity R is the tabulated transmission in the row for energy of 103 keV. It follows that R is 5.129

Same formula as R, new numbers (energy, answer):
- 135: 3.914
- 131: 4.011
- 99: 5.066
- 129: 4.025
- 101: 5.225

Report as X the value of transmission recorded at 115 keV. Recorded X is 4.61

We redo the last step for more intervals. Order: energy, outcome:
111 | 4.692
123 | 4.36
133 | 3.962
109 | 4.872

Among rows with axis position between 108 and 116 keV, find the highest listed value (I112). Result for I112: 4.872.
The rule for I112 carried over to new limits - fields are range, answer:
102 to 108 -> 5.129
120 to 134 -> 4.411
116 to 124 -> 4.604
